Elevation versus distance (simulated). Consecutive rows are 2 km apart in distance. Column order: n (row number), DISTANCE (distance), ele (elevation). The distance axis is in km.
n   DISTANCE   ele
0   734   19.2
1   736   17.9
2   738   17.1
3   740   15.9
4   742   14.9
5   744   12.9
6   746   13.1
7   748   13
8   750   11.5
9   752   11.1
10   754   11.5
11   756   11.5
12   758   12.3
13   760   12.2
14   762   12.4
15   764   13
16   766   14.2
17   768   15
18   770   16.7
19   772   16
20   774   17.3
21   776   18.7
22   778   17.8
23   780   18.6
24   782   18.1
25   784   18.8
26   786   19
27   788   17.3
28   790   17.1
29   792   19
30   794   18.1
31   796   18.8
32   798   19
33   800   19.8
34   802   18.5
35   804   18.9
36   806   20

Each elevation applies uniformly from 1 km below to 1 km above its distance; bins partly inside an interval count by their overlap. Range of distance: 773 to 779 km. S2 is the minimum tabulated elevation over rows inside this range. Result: 17.3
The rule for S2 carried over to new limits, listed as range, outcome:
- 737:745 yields 12.9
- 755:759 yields 11.5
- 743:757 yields 11.1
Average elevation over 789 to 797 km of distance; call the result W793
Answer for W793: 18.2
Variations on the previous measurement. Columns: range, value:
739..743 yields 15.4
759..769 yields 13.4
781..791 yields 18.1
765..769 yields 14.6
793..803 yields 18.8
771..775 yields 16.6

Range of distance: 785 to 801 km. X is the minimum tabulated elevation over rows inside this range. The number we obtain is 17.1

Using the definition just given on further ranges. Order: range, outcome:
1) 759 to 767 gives 12.2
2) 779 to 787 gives 18.1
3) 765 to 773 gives 14.2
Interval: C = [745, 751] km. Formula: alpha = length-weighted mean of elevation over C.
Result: 12.5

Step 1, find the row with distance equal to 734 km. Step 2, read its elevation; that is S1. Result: 19.2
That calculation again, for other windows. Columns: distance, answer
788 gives 17.3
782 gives 18.1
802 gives 18.5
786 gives 19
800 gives 19.8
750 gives 11.5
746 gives 13.1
